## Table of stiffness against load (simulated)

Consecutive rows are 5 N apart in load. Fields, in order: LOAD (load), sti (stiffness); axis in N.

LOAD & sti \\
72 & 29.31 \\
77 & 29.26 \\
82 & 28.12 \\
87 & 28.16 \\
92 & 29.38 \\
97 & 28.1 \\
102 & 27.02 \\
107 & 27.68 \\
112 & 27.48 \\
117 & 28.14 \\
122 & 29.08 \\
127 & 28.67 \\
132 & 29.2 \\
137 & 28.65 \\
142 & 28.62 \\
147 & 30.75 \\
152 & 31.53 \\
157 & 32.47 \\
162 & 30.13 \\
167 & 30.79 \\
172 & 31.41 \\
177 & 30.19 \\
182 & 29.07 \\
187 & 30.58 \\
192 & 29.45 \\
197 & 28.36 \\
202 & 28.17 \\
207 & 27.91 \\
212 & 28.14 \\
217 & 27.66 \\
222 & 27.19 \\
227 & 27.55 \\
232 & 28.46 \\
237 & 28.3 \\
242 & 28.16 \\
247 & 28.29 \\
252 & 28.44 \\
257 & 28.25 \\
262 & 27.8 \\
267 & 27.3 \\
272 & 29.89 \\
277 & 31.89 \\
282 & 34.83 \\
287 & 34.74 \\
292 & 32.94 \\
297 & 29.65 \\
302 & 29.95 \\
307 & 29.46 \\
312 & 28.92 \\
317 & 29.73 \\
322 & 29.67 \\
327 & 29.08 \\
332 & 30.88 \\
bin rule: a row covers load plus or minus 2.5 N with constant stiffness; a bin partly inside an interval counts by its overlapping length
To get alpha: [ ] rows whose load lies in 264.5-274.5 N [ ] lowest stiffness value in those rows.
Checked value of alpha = 27.3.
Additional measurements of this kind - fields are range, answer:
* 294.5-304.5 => 29.65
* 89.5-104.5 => 27.02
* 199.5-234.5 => 27.19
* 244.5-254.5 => 28.29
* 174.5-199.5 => 28.36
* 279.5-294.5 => 32.94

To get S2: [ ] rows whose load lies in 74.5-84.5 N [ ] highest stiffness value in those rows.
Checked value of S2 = 29.26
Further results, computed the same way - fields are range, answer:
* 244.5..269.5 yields 28.44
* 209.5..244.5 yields 28.46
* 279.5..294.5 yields 34.83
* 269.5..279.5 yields 31.89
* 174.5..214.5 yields 30.58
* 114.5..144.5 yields 29.2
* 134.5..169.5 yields 32.47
